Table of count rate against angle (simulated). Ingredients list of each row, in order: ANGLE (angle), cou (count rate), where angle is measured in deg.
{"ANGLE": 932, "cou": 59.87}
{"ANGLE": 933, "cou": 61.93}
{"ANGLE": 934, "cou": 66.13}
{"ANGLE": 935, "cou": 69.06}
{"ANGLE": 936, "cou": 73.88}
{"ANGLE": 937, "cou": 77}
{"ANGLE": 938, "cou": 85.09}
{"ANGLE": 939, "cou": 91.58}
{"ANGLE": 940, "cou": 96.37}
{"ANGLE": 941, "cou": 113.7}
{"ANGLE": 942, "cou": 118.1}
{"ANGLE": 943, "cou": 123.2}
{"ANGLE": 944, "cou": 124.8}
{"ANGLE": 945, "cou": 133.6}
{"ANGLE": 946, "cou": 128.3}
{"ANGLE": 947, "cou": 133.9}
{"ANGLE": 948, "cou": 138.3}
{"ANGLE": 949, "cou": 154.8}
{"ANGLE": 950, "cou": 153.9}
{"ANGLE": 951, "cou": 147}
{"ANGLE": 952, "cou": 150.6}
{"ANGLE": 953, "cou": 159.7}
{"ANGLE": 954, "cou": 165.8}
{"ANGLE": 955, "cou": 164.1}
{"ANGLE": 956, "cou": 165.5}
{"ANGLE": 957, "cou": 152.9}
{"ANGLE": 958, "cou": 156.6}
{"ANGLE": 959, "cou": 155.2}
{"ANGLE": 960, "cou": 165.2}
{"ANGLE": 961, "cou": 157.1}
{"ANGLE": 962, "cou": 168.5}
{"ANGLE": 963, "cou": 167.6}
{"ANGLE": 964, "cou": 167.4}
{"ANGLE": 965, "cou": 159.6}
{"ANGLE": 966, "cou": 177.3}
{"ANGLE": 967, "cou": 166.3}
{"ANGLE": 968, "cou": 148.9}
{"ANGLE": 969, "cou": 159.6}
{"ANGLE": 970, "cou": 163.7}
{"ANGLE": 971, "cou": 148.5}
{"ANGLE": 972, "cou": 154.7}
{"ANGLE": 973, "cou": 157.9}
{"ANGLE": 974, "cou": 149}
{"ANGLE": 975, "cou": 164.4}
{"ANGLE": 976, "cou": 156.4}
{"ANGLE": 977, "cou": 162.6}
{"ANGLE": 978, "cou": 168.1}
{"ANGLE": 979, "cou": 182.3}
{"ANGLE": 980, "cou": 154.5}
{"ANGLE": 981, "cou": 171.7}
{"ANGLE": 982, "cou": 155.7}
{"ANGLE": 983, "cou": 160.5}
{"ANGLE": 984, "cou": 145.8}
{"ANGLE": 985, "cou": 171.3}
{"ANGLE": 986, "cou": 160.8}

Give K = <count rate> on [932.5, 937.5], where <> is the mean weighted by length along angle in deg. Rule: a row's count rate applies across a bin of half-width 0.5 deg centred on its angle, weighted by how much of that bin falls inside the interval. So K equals 69.6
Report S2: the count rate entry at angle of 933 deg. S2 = 61.93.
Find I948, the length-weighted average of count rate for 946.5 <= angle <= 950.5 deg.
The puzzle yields 145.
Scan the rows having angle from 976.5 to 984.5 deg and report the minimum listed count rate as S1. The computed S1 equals 145.8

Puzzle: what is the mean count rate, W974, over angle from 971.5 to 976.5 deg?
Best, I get 156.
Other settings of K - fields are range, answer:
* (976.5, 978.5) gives 165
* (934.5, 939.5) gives 79.3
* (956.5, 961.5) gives 157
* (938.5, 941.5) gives 101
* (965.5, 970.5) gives 163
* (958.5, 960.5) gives 160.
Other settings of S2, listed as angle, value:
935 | 69.06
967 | 166.3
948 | 138.3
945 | 133.6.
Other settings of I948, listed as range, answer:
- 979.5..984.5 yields 158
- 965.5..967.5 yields 172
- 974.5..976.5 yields 160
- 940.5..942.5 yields 116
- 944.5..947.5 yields 132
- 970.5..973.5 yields 154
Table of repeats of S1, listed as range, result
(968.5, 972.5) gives 148.5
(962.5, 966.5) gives 159.6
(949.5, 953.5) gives 147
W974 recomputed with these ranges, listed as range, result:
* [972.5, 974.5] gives 153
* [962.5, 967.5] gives 168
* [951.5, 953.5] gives 155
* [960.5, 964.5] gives 165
